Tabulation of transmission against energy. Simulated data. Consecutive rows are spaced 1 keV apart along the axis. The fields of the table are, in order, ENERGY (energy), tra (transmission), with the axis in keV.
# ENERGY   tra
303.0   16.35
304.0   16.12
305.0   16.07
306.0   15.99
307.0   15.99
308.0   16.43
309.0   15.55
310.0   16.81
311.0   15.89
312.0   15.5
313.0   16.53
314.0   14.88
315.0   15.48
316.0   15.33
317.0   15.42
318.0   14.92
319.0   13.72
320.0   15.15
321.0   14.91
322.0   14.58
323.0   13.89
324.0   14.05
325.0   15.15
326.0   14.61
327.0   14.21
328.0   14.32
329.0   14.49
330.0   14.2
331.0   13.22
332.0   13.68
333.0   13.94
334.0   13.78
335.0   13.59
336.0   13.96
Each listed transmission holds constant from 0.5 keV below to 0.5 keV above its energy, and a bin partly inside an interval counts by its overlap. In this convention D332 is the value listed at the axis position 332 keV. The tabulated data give 13.68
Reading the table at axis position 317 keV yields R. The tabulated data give 15.42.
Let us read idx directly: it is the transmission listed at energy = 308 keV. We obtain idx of 16.43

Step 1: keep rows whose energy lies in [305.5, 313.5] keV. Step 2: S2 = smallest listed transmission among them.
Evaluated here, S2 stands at 15.5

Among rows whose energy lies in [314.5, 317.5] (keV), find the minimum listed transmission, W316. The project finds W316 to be 15.33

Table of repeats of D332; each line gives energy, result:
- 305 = 16.07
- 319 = 13.72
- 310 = 16.81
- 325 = 15.15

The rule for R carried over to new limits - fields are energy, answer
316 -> 15.33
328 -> 14.32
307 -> 15.99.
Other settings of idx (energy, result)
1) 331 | 13.22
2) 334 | 13.78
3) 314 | 14.88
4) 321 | 14.91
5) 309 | 15.55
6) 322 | 14.58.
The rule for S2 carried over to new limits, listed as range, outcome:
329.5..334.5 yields 13.22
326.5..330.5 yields 14.2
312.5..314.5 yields 14.88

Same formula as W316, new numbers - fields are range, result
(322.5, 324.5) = 13.89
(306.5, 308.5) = 15.99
